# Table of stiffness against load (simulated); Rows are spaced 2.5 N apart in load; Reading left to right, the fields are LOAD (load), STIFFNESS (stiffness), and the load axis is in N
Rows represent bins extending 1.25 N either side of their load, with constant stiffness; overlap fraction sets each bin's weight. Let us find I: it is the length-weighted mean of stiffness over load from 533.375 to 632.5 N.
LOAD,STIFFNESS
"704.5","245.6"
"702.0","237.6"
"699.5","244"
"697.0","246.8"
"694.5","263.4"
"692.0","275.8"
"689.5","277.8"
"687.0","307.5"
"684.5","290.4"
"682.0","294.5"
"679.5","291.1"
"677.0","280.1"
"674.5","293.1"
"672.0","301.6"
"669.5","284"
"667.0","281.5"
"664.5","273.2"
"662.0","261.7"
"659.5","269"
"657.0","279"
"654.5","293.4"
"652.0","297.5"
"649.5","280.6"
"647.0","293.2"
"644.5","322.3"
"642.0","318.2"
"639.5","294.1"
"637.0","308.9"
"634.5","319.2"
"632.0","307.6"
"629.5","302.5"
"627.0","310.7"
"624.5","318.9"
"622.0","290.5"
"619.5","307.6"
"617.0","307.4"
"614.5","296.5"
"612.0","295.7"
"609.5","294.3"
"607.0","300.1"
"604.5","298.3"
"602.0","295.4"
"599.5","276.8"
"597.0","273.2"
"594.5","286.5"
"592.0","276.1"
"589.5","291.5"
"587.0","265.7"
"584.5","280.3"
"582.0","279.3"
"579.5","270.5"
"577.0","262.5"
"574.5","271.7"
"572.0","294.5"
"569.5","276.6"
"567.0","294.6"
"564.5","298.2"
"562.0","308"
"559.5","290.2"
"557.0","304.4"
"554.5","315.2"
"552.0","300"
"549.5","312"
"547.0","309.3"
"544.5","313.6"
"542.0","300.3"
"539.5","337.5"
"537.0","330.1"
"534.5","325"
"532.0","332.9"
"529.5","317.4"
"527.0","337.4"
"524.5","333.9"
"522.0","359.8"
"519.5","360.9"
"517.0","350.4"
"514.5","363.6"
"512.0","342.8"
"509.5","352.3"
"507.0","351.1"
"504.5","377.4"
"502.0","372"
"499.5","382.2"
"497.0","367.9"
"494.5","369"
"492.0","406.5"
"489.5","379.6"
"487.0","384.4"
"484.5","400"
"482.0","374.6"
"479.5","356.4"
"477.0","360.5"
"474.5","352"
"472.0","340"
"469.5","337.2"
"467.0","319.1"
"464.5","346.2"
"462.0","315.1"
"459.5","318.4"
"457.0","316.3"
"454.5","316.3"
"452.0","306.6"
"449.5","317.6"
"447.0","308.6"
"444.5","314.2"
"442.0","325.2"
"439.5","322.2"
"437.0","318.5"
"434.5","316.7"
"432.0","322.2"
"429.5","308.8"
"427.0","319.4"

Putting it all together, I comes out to 297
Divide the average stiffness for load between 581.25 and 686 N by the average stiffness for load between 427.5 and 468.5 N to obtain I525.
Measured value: 0.9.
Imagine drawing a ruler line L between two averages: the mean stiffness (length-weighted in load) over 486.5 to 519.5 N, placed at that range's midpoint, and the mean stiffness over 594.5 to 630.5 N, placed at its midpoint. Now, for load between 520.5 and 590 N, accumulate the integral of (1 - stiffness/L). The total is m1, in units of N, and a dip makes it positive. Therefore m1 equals 6.4 N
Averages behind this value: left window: 369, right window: 297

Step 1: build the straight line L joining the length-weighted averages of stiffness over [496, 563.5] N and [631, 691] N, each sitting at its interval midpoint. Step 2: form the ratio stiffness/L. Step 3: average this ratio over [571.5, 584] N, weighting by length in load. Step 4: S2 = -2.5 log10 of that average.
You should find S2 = 0.16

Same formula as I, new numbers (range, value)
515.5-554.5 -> 328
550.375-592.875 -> 287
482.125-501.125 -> 383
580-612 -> 285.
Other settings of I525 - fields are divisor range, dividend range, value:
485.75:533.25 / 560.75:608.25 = 0.79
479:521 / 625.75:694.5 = 0.79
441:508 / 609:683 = 0.85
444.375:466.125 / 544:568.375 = 0.96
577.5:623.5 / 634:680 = 1.01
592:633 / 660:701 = 0.94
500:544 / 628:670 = 0.85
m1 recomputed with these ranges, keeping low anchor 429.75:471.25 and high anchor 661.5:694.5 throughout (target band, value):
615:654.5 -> -1.7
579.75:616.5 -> 1.4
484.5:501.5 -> -3.7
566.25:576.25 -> 0.6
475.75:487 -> -2.1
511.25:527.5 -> -2.2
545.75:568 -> 0.0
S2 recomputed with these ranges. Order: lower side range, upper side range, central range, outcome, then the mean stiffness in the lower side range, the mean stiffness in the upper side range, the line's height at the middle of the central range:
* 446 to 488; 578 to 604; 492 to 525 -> -0.137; 339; 280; 319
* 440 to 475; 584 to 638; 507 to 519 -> -0.129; 323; 296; 313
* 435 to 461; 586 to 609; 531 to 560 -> -0.066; 316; 285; 296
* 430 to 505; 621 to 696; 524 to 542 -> -0.006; 344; 293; 326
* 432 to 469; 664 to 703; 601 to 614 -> -0.020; 319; 278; 291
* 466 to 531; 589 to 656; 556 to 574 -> 0.114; 360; 298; 327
